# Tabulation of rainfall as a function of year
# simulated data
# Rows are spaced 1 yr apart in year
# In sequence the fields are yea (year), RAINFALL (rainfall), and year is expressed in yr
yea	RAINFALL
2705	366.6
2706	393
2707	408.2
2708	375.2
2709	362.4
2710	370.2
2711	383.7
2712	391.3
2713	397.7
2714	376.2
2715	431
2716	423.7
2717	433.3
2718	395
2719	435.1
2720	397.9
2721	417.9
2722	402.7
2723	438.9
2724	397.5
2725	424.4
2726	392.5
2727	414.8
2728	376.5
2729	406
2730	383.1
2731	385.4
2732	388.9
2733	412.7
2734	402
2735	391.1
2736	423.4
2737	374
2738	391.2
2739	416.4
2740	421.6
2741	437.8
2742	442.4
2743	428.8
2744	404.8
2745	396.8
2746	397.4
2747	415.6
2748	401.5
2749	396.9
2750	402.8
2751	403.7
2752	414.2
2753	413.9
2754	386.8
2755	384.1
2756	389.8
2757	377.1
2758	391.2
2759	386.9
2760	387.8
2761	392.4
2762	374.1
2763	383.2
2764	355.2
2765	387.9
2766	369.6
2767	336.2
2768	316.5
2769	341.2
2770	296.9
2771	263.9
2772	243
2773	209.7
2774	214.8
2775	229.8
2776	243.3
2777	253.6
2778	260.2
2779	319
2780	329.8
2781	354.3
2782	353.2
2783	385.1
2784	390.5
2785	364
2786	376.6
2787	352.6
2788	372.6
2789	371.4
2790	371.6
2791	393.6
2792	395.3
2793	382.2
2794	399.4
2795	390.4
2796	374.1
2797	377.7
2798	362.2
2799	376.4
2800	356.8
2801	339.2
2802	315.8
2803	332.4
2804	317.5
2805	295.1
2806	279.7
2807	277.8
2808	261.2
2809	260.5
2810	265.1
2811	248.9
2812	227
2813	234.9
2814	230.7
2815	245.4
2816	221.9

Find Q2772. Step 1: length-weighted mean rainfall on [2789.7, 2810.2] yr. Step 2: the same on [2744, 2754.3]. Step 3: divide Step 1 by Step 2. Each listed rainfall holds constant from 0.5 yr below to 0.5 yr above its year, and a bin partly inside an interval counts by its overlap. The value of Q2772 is 0.84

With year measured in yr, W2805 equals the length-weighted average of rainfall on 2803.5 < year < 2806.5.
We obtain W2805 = 297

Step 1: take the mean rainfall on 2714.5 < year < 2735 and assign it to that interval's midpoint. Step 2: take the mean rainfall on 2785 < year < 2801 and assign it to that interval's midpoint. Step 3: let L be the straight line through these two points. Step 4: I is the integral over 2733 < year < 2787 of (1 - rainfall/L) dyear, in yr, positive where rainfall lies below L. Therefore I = 3.92 yr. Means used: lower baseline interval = 408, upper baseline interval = 375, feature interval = 363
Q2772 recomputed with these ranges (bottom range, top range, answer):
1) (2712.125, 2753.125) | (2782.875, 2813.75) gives 0.82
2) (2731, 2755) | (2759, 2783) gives 0.78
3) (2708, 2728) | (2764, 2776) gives 0.73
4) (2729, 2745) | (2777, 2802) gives 0.89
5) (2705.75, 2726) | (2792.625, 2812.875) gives 0.79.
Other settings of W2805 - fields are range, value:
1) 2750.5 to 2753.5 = 411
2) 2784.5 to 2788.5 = 366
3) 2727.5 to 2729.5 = 391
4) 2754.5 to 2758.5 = 386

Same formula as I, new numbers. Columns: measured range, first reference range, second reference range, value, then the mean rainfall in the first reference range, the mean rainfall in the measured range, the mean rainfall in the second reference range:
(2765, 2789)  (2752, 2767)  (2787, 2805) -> 3.79 yr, 384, 315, 364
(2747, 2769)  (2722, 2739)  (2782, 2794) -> 0.37 yr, 401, 383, 378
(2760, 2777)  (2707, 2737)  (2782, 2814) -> 2.40 yr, 401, 310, 336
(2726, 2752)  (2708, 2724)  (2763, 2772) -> -2.40 yr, 403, 405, 331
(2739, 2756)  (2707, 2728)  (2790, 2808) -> -1.16 yr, 403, 409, 349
